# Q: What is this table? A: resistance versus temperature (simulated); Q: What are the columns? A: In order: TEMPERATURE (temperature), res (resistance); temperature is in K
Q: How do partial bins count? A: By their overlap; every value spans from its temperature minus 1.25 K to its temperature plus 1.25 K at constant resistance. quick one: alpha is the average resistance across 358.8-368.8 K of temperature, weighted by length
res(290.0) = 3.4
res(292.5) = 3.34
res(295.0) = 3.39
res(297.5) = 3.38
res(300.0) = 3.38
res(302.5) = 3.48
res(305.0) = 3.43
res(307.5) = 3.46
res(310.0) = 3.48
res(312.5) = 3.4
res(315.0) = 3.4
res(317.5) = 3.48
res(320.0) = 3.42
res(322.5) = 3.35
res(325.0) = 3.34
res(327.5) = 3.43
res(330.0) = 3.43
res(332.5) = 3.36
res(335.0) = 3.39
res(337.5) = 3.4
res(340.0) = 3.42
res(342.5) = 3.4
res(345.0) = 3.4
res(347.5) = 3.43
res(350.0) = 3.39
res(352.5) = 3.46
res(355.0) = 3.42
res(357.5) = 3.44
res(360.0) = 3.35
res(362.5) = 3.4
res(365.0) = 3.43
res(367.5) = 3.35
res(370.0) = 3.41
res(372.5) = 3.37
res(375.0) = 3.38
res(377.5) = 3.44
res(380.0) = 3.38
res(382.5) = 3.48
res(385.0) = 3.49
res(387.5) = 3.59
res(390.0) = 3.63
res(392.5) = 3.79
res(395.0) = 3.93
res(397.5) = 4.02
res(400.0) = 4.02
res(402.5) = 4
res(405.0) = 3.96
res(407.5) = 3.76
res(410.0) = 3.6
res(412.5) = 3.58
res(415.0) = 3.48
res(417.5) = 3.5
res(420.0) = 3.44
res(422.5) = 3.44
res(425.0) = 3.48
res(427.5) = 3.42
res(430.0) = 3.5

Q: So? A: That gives 3.38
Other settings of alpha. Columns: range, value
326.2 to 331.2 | 3.43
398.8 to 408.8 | 3.93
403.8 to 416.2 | 3.68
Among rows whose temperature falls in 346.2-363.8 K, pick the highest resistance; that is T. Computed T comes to 3.46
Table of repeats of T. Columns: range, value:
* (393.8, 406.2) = 4.02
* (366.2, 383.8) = 3.48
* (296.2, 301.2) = 3.38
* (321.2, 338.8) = 3.43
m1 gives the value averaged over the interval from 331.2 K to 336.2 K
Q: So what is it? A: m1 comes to 3.38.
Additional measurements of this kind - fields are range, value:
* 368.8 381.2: 3.4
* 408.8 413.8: 3.59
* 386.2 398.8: 3.79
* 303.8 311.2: 3.46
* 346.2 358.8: 3.43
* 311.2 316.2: 3.4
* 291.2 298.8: 3.37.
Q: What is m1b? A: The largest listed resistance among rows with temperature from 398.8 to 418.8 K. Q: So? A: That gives 4.02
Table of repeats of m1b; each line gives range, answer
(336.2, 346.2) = 3.42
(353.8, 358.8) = 3.44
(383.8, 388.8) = 3.59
